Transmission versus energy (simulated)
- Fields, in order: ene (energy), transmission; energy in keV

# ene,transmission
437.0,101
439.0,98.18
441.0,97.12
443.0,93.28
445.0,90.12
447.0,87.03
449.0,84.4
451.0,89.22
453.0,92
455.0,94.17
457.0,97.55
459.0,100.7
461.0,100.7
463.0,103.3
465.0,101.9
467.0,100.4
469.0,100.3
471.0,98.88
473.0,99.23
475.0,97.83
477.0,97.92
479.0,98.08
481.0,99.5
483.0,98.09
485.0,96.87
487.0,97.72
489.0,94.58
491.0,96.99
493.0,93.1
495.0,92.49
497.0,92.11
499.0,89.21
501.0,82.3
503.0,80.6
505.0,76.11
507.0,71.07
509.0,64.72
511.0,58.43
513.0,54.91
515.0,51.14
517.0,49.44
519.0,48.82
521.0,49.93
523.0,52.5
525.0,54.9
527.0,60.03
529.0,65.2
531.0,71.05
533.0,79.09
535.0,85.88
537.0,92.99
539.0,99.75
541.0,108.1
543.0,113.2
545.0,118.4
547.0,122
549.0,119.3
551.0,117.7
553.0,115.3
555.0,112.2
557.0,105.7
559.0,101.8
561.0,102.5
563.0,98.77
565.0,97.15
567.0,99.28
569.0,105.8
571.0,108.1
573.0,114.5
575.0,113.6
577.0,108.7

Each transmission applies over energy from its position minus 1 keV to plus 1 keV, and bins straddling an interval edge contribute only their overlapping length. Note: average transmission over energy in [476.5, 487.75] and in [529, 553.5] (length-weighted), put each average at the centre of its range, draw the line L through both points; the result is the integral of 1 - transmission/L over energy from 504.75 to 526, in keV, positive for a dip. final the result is 9.19 keV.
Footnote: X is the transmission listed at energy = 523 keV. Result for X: 52.5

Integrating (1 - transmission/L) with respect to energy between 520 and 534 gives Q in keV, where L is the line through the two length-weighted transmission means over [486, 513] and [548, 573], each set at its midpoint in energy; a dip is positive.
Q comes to 4.8 keV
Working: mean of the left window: 82.7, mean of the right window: 107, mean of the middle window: 61.8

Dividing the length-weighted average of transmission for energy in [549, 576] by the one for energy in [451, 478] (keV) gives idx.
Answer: 1.1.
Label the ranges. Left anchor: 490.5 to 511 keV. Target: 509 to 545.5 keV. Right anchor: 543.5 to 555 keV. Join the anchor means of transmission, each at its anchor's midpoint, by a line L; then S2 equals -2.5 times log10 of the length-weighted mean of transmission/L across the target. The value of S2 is 0.39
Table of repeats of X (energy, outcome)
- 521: 49.93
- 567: 99.28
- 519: 48.82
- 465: 101.9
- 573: 114.5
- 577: 108.7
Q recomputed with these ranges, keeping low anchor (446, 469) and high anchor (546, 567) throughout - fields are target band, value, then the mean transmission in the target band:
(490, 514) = 5.2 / 79.3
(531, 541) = 1.6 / 89.5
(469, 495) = 0.4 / 97.3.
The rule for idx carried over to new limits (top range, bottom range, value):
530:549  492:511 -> 1.23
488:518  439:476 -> 0.80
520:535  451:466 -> 0.65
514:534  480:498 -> 0.61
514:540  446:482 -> 0.68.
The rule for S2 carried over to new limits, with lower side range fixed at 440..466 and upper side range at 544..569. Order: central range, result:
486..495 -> 0.05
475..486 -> 0.01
